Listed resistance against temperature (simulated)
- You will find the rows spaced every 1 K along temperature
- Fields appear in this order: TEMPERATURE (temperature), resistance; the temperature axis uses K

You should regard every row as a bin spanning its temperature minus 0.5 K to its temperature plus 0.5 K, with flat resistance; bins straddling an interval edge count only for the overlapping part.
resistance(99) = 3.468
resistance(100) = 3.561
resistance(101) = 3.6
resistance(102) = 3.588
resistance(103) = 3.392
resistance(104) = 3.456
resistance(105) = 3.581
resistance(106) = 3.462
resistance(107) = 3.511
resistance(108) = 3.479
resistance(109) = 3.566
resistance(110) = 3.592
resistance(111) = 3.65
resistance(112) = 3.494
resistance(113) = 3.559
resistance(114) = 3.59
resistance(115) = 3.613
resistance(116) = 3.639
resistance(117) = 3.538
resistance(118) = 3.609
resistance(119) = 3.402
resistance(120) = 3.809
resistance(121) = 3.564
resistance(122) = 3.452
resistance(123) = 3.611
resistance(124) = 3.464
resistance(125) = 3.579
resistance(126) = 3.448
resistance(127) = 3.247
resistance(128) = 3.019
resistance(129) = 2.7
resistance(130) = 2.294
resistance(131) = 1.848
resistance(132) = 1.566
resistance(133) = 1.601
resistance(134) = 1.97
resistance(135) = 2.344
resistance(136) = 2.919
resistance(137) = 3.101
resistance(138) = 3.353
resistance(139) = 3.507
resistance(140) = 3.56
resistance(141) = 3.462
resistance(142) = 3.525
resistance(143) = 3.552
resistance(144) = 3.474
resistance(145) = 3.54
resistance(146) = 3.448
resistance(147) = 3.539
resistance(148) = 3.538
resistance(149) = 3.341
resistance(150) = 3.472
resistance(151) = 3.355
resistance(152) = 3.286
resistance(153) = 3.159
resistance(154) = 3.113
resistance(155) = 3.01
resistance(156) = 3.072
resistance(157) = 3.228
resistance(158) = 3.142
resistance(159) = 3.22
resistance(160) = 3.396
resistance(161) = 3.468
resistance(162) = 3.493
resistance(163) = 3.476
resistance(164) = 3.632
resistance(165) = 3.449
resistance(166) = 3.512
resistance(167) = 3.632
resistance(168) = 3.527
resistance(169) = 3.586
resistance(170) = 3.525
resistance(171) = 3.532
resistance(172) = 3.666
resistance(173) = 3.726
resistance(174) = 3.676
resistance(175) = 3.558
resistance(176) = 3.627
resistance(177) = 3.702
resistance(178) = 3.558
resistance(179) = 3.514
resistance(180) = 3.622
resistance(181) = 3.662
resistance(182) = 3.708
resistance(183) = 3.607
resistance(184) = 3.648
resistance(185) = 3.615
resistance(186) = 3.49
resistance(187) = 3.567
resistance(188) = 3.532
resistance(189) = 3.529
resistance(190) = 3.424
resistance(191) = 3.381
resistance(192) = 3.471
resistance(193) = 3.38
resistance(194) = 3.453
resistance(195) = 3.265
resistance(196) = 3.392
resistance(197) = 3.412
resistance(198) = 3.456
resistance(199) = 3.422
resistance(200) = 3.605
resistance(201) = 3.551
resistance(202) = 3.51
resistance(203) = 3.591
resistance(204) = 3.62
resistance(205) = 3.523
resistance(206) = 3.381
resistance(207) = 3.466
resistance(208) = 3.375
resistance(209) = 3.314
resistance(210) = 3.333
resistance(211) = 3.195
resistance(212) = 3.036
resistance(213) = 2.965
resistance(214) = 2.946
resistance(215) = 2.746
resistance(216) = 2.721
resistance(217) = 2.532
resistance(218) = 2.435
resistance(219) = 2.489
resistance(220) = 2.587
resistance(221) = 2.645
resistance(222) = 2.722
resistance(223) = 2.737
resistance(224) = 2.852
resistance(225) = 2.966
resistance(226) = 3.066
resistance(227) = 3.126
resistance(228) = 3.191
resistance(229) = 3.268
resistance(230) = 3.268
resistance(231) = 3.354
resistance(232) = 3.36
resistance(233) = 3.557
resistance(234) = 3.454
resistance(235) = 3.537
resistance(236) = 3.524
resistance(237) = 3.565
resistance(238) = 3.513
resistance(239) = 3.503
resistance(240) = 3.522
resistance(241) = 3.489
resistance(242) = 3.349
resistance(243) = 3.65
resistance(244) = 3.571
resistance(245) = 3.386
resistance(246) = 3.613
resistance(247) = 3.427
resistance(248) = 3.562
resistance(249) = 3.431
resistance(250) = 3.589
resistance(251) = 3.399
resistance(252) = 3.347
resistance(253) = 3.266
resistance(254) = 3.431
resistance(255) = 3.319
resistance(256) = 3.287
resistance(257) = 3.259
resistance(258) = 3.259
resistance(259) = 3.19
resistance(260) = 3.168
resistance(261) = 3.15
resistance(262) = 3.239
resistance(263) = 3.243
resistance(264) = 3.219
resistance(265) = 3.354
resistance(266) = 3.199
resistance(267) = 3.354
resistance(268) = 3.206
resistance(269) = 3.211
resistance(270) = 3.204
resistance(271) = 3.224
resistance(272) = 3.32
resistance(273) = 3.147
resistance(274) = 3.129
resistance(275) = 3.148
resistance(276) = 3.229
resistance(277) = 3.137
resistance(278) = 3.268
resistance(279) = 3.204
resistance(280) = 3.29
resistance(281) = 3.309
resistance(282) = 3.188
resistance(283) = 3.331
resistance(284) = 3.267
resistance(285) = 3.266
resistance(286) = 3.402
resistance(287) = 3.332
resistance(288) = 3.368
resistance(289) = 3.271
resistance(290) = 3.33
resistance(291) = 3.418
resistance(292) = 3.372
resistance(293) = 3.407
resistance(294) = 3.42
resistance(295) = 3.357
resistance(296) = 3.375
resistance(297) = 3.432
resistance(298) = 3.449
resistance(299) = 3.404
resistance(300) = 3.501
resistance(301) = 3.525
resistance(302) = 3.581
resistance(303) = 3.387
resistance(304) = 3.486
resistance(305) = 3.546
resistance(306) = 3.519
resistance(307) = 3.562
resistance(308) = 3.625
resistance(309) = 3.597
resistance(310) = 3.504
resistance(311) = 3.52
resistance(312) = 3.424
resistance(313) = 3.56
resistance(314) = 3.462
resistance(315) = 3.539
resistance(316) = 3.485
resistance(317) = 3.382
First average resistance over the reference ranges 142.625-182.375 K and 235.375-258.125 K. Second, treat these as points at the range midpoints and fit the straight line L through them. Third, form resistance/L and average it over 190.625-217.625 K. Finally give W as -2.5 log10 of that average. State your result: 0.05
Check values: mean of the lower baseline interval 3.47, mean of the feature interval 3.29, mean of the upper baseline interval 3.45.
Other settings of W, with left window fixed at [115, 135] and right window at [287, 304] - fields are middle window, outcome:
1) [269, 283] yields 0.049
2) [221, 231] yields 0.080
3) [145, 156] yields -0.084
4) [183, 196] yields -0.103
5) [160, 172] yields -0.137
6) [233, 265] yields -0.032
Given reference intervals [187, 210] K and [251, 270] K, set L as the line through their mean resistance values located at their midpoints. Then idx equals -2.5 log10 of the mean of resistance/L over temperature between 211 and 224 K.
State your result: 0.23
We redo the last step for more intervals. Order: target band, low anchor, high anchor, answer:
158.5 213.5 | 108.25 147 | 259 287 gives -0.085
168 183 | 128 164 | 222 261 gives -0.143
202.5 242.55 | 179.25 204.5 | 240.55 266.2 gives 0.088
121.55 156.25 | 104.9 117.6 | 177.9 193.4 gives 0.149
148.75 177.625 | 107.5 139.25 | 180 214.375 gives -0.040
